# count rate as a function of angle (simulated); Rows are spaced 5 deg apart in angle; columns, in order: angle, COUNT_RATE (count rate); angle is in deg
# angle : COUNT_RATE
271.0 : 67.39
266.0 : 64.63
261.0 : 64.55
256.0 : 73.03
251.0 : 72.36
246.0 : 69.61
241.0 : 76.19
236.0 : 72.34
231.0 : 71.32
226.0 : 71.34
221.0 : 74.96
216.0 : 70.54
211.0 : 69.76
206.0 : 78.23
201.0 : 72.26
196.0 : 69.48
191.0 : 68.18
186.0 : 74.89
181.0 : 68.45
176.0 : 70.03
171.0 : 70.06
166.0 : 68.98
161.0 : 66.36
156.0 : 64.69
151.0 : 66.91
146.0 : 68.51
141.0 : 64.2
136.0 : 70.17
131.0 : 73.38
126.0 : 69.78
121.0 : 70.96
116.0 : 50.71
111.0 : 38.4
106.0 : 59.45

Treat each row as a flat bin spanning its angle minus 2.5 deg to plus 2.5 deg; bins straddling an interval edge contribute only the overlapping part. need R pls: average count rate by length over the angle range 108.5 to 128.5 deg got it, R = 57.5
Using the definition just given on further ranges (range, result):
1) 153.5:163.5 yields 65.5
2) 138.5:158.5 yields 66.1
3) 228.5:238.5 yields 71.8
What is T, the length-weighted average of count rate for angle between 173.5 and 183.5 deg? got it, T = 69.2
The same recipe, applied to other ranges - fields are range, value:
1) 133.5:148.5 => 67.6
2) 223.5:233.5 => 71.3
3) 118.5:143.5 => 69.7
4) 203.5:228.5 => 73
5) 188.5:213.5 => 71.6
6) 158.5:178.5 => 68.9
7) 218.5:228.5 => 73.2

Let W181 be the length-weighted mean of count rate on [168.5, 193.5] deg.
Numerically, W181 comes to 70.3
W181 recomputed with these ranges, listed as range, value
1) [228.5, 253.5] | 72.4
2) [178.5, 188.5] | 71.7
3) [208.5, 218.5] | 70.2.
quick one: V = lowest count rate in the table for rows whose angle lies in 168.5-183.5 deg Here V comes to 68.45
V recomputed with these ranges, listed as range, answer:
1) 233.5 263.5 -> 64.55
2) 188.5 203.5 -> 68.18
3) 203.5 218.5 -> 69.76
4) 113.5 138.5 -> 50.71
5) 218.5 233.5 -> 71.32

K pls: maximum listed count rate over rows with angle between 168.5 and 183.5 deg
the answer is 70.06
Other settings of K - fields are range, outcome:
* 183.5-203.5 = 74.89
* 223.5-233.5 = 71.34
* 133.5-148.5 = 70.17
